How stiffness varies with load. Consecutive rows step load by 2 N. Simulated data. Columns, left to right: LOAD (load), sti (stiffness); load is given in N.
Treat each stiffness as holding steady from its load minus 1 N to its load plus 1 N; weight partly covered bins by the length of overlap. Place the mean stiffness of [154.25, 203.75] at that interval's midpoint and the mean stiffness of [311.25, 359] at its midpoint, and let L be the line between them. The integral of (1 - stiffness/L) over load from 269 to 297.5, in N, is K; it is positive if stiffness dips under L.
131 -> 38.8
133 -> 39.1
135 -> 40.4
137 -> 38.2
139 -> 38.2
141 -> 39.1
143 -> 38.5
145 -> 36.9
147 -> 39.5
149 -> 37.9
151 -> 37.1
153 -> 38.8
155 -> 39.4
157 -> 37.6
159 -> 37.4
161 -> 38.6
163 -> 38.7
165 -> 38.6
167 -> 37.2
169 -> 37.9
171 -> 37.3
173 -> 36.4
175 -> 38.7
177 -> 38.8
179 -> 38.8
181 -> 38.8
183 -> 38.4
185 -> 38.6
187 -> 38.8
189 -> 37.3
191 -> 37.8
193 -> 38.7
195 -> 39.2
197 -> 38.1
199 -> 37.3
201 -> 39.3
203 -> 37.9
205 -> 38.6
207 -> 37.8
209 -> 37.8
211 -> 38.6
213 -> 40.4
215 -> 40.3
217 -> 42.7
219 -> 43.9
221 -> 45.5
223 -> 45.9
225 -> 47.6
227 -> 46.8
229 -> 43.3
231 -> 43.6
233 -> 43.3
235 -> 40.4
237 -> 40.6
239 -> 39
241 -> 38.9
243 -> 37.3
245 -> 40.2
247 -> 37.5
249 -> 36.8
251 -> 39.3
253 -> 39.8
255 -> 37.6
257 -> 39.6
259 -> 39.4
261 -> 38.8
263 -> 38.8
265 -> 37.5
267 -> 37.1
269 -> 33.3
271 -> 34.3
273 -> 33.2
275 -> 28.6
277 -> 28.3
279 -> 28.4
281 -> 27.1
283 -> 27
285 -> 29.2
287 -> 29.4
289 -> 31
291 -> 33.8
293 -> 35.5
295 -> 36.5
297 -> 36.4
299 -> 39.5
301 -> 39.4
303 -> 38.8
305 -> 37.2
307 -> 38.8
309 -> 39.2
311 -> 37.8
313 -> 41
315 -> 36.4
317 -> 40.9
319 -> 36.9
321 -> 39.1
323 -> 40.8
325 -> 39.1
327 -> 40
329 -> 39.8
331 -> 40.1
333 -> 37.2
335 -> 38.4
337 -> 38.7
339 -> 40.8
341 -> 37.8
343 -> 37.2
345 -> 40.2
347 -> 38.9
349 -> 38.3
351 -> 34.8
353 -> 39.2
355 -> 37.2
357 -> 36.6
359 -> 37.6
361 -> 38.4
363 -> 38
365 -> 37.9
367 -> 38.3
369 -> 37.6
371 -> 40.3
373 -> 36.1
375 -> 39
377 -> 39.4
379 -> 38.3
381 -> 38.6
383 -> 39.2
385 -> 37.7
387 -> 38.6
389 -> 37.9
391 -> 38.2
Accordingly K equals 5.3 N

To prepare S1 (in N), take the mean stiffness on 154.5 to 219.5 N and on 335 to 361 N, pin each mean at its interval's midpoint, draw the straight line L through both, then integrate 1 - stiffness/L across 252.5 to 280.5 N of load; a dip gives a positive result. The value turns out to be 2.4 N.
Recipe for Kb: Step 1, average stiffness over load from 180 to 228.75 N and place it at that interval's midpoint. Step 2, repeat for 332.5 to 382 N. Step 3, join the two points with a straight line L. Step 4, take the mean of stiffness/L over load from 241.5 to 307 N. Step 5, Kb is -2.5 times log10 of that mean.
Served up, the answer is 0.12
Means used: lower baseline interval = 40.3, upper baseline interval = 38.2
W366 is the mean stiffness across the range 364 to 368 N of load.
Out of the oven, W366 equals 38.1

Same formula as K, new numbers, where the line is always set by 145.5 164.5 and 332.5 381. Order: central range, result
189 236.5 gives -3.4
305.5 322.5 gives -0.2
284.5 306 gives 1.6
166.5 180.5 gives 0.1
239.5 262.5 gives -0.2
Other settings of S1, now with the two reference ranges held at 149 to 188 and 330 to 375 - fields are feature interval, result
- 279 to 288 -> 2.4 N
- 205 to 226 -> -2.0 N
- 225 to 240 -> -1.8 N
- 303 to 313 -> -0.1 N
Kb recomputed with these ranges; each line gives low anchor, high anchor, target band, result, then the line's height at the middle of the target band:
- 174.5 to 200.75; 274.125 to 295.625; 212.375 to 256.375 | -0.20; 34.5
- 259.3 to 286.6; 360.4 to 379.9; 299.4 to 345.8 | -0.10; 35.5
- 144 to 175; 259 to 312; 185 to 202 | -0.04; 37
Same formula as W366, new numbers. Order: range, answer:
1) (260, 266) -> 38.4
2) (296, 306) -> 38.3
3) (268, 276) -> 32.4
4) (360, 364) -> 38.2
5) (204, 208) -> 38.2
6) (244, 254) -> 38.7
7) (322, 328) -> 40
